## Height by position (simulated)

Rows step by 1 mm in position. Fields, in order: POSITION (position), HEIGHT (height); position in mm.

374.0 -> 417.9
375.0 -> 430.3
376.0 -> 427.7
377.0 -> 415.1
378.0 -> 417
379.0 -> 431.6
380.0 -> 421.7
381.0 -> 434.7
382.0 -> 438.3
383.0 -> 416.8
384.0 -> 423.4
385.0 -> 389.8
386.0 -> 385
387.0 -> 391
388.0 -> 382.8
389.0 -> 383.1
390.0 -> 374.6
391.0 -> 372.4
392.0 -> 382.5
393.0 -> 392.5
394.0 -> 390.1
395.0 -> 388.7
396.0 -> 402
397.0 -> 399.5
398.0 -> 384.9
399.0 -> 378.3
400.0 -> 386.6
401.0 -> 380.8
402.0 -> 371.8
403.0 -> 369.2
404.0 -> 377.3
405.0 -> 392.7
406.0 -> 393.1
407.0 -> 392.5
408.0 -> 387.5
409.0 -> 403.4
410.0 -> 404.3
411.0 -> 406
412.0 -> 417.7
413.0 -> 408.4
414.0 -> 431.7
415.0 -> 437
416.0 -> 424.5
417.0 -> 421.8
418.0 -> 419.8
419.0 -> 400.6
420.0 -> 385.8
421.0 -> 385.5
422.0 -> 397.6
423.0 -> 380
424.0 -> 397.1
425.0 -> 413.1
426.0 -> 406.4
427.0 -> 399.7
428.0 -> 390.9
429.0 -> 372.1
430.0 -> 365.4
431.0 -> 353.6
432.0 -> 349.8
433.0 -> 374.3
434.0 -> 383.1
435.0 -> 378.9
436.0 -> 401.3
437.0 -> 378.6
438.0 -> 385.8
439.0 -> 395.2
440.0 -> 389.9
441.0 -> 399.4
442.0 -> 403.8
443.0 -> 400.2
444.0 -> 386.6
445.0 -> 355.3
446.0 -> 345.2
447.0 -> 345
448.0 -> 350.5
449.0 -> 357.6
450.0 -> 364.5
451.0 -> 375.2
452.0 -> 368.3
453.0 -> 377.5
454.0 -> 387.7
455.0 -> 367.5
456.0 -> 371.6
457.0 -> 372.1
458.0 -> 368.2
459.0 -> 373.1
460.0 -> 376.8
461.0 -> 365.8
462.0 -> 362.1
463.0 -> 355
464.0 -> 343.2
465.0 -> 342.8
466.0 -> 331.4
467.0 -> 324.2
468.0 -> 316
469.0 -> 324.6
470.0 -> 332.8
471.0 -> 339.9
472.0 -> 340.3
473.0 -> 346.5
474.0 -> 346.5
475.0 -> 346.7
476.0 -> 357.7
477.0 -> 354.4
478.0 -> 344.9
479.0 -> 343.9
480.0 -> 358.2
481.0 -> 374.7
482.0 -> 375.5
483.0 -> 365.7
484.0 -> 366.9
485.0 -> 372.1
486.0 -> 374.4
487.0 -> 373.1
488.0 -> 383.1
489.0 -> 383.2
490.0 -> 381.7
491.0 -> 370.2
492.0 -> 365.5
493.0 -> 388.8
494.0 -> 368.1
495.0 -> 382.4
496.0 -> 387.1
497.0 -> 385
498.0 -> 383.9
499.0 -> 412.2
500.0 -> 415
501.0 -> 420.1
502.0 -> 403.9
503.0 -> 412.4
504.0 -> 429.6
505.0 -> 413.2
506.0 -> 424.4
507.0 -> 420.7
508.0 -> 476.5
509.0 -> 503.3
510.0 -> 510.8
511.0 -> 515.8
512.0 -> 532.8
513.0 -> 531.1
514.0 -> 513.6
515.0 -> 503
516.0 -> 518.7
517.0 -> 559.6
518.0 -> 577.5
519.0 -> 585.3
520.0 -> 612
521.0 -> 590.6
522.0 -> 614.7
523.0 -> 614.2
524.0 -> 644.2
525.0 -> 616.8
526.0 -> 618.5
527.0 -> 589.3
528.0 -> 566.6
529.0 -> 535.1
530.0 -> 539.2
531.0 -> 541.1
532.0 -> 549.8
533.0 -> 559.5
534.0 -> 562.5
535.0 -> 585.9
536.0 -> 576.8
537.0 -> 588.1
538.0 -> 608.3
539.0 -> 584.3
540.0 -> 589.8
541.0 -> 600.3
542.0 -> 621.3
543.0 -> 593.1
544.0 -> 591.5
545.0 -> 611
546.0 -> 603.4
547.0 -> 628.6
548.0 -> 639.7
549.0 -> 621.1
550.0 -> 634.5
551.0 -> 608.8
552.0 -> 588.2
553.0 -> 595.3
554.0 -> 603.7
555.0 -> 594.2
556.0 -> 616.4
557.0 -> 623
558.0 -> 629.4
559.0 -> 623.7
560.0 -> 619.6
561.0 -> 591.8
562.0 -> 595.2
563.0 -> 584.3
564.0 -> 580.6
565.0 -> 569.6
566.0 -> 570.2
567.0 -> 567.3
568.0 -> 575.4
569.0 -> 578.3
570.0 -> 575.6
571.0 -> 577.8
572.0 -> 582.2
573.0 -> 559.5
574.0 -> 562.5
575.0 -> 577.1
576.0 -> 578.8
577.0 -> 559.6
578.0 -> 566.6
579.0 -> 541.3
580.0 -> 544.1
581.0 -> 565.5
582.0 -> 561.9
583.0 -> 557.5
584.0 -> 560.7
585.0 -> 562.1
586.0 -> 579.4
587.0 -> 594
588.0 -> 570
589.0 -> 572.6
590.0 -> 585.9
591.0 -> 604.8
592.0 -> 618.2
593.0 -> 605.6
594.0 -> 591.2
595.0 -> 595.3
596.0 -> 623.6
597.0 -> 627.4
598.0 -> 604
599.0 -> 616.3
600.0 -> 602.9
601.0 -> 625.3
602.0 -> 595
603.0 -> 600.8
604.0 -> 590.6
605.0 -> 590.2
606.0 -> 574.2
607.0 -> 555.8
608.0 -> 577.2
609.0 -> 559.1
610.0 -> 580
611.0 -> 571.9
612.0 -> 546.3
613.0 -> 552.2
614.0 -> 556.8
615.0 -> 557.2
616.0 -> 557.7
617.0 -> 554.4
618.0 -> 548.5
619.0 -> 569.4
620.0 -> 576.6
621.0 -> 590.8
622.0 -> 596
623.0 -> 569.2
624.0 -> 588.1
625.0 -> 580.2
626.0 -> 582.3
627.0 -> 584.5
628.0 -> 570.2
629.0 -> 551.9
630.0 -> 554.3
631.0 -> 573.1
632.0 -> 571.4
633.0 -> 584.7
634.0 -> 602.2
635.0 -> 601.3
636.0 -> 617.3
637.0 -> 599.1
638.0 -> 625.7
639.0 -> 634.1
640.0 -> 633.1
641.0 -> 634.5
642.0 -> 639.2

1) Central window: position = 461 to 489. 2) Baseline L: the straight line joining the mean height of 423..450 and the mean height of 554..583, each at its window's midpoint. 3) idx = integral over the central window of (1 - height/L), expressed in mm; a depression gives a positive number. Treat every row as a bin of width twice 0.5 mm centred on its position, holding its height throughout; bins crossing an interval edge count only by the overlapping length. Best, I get 5.5 mm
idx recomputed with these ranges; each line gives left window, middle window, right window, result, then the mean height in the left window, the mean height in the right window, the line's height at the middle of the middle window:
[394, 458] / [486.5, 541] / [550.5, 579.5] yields 1.7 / 387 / 586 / 513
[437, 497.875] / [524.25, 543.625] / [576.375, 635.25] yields -4.7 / 365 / 579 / 468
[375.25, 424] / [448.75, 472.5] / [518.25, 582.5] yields 6.0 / 400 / 589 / 476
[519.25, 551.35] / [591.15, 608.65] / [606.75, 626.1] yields -0.8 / 595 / 568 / 574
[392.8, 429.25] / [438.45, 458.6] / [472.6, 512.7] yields 1.2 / 397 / 398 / 397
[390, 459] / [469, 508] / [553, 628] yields 7.1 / 387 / 582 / 462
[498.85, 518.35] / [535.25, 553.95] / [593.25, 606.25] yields -2.8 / 475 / 603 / 526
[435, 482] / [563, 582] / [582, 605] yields -0.4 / 362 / 594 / 558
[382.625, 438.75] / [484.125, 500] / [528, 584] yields 3.8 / 392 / 585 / 500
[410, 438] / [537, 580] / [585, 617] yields -4.3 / 396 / 586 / 540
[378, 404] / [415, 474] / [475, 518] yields 4.8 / 395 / 417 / 406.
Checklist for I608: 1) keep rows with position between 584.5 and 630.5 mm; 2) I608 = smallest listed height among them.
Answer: 546.3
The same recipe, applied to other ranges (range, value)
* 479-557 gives 343.9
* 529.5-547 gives 539.2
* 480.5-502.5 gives 365.5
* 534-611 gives 541.3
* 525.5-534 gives 535.1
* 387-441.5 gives 349.8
